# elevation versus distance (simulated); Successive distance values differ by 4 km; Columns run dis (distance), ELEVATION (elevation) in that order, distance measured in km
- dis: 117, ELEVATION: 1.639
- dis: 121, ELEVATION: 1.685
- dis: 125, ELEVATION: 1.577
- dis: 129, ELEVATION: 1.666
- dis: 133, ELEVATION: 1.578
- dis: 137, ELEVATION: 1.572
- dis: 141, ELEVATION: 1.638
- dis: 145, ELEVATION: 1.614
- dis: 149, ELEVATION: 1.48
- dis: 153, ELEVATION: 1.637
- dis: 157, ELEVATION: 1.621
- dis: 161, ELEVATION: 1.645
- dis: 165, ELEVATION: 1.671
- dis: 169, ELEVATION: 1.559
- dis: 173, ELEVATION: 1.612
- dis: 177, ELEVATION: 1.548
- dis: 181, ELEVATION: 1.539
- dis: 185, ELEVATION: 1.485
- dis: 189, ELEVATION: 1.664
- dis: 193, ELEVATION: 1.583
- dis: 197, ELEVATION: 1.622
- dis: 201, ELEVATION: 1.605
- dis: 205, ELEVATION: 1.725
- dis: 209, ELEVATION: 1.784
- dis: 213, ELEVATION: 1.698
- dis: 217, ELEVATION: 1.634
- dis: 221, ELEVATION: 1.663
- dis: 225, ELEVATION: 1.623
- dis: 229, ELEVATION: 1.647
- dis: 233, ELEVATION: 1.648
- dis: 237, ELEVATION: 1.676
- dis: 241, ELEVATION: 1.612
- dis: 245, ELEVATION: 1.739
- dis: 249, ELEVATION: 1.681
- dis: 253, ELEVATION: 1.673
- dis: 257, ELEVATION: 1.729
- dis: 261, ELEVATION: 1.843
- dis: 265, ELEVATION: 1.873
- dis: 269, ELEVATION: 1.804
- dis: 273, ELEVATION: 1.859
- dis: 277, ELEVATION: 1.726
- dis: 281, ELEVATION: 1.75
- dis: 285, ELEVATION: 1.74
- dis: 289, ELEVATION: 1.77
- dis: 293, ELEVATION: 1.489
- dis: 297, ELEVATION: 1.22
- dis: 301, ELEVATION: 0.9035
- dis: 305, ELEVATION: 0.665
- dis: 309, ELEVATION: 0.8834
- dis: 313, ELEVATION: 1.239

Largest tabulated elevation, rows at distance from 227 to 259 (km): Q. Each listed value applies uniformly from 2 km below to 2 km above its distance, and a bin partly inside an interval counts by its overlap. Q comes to 1.739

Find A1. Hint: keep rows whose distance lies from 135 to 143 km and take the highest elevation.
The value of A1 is 1.638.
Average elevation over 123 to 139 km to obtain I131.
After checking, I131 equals 1.6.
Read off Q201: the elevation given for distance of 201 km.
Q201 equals 1.605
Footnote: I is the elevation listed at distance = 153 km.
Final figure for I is 1.637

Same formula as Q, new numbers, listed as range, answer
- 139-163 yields 1.645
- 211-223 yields 1.698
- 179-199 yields 1.664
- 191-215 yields 1.784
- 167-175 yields 1.612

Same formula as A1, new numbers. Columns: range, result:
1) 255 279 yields 1.873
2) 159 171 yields 1.671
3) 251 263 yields 1.843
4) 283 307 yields 1.77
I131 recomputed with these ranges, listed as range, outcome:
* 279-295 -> 1.69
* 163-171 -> 1.61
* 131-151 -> 1.58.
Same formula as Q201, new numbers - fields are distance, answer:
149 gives 1.48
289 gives 1.77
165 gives 1.671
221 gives 1.663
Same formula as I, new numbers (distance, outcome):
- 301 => 0.9035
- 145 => 1.614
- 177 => 1.548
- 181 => 1.539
